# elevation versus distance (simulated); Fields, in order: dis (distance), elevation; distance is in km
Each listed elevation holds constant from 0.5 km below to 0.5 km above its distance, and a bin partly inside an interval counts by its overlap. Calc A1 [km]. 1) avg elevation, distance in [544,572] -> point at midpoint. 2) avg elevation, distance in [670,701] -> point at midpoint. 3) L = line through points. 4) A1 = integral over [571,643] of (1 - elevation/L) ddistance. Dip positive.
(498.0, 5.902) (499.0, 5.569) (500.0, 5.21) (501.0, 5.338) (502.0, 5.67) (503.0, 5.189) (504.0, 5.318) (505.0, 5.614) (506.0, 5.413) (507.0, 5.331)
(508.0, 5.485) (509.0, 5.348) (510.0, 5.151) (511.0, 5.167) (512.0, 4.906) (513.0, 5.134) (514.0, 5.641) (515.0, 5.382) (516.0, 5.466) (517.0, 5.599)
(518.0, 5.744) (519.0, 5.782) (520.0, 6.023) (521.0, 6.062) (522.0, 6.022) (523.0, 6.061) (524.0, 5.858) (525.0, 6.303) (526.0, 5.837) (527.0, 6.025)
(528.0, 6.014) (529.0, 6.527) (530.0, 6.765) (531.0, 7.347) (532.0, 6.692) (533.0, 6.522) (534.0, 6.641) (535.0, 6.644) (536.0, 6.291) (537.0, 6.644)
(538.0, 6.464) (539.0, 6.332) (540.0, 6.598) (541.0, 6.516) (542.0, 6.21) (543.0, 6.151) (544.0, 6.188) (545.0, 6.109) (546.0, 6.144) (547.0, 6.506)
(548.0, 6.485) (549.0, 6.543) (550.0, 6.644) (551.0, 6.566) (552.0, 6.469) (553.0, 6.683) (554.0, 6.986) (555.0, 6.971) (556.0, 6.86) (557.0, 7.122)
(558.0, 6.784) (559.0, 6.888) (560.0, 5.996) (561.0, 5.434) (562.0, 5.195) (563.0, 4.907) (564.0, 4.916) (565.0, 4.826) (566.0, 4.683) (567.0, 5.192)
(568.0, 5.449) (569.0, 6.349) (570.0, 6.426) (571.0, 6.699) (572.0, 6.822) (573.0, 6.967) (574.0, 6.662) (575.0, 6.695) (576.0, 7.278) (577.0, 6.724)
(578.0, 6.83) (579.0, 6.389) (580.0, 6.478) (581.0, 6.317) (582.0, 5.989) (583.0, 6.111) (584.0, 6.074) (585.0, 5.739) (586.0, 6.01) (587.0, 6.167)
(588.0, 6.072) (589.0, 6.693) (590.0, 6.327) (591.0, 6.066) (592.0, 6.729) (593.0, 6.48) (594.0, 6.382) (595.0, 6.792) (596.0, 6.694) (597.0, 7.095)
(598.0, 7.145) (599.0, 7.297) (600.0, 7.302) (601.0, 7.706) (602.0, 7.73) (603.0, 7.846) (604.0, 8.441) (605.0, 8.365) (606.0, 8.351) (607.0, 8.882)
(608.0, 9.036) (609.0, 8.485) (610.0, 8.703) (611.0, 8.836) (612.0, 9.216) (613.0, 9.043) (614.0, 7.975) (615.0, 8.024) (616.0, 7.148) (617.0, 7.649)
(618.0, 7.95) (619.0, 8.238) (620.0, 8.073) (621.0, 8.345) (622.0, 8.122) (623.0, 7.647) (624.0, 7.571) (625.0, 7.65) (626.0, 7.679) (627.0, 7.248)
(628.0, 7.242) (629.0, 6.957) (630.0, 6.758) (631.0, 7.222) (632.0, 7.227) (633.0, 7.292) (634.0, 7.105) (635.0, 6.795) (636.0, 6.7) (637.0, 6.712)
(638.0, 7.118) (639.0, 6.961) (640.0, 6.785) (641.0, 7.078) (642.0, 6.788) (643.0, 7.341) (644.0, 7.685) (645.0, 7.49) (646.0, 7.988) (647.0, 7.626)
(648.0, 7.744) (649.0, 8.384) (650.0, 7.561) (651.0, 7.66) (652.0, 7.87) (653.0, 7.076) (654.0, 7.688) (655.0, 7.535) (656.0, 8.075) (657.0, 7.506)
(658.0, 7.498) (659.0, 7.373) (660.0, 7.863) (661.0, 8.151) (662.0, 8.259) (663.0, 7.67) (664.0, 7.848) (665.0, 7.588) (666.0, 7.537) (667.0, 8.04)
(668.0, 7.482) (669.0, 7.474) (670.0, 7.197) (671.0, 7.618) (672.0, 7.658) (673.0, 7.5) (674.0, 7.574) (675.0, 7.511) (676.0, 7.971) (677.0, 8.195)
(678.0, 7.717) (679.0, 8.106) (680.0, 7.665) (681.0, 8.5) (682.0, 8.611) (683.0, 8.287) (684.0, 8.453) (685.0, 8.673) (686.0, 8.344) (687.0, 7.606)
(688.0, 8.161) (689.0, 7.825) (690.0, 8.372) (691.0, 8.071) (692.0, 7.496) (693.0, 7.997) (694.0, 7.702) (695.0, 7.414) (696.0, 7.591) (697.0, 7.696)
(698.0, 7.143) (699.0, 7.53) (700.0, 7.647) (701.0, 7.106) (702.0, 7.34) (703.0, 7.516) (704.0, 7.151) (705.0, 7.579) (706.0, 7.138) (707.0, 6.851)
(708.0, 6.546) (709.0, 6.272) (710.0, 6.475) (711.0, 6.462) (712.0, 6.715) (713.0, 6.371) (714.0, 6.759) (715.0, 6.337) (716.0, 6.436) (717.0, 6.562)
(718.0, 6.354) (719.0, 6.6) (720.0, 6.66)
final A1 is -4.6 km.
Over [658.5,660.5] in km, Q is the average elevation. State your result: 7.62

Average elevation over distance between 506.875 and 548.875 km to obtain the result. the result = 6.06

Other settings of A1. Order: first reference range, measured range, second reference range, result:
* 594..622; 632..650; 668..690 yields 1.55 km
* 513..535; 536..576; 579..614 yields 1.99 km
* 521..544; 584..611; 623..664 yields -0.99 km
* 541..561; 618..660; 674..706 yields -0.68 km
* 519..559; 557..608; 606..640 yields 3.97 km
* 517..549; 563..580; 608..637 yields 1.91 km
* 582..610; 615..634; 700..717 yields -1.37 km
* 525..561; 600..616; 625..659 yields -2.96 km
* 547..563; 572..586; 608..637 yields 0.88 km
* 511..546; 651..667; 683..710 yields -1.01 km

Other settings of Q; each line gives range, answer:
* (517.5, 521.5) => 5.9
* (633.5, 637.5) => 6.83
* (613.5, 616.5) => 7.72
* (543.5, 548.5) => 6.29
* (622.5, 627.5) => 7.56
